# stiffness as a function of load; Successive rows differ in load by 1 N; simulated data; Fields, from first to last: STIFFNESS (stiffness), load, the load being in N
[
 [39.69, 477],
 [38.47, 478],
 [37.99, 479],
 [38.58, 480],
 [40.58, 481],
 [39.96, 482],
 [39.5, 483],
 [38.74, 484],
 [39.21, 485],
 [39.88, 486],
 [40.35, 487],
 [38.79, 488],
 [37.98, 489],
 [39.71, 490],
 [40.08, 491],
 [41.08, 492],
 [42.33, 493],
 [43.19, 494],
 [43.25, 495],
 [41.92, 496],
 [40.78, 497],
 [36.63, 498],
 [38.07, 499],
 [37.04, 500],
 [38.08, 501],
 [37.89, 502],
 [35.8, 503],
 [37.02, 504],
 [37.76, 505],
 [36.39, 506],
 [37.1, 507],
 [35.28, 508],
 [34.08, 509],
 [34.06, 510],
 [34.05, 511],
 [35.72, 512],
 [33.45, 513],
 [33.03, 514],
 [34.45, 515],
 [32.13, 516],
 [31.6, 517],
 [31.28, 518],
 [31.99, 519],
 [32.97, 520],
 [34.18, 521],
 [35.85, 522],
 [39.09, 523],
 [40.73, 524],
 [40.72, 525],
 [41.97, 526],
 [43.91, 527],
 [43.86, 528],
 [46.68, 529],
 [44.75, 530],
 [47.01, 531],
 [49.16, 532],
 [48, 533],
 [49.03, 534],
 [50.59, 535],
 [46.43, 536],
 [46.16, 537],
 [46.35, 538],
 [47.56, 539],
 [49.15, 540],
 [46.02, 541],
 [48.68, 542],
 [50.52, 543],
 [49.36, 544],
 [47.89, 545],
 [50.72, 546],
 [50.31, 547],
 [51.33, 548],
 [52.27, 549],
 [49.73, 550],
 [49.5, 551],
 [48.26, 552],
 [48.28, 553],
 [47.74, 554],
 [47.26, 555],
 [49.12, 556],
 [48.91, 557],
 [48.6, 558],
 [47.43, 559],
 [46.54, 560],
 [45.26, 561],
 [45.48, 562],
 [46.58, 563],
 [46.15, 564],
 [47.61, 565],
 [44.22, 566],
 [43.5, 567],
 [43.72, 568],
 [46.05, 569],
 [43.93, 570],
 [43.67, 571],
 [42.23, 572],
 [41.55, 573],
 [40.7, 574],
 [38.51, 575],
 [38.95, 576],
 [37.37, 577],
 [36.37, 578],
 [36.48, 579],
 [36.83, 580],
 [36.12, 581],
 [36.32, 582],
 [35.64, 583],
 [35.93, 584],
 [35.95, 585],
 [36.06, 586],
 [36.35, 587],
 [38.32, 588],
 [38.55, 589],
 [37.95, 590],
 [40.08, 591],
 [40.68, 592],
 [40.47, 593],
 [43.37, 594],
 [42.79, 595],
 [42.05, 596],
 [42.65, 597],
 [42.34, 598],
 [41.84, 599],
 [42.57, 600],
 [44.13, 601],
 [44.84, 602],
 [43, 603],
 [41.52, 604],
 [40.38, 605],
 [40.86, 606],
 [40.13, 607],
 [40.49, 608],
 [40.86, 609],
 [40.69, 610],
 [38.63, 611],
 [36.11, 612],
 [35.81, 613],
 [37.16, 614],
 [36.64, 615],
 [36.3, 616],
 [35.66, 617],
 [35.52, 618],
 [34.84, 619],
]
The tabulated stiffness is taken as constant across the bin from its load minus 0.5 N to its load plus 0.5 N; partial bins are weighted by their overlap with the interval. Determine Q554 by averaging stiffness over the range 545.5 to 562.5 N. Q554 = 48.6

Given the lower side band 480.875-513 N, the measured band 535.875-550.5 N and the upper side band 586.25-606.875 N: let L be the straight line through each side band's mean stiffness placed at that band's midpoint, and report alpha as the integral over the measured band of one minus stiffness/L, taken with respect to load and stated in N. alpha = -3.4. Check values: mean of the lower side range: 38.4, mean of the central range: 48.9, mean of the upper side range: 41.2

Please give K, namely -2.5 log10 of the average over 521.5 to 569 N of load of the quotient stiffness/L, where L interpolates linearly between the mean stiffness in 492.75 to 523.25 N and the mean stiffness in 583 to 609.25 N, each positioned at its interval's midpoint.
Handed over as -0.22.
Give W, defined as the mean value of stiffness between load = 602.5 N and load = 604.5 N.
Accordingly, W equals 42.3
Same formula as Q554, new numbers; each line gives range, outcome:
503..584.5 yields 42.4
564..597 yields 40.1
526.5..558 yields 48.2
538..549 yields 49.2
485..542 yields 39.9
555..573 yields 45.7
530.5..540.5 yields 47.9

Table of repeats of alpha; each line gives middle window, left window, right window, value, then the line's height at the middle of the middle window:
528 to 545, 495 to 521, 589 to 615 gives -4.8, 37.2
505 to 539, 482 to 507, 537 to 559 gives 3.7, 44.2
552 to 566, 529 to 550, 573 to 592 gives -1.2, 43.6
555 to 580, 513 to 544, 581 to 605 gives -1.7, 40.9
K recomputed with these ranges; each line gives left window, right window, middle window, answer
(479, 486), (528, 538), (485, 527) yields 0.150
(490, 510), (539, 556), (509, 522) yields 0.249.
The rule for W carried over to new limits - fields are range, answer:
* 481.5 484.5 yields 39.4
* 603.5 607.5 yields 40.7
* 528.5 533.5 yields 47.1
